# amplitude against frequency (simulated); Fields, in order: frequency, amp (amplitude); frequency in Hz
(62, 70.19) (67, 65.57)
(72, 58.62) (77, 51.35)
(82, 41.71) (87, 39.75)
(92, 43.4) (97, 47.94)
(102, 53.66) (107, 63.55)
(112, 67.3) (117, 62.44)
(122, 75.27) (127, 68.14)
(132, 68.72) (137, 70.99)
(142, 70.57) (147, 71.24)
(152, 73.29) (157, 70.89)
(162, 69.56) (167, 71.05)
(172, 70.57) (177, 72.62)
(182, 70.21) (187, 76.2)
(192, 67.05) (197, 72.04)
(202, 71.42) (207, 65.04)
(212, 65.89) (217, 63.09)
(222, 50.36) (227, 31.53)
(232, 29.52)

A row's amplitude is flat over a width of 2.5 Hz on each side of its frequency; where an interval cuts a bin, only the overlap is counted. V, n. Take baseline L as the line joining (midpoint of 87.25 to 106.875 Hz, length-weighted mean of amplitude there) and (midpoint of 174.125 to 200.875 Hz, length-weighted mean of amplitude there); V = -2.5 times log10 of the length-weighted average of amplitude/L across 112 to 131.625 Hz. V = -0.231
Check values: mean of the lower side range 49.2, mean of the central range 68.5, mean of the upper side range 71.6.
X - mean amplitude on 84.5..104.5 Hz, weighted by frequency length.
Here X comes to 46.2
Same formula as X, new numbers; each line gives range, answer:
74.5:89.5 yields 44.3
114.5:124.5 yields 68.9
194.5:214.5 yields 68.6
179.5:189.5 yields 73.2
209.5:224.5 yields 59.8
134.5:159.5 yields 71.4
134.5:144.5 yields 70.8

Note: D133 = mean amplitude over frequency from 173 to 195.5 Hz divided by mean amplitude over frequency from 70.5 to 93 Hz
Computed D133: 1.53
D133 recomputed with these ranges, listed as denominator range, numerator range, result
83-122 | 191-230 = 1.10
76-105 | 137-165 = 1.53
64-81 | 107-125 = 1.18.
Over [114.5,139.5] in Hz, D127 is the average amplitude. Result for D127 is 69.1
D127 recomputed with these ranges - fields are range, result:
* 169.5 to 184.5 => 71.1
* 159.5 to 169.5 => 70.3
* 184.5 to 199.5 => 71.8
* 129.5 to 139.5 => 69.9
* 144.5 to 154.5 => 72.3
